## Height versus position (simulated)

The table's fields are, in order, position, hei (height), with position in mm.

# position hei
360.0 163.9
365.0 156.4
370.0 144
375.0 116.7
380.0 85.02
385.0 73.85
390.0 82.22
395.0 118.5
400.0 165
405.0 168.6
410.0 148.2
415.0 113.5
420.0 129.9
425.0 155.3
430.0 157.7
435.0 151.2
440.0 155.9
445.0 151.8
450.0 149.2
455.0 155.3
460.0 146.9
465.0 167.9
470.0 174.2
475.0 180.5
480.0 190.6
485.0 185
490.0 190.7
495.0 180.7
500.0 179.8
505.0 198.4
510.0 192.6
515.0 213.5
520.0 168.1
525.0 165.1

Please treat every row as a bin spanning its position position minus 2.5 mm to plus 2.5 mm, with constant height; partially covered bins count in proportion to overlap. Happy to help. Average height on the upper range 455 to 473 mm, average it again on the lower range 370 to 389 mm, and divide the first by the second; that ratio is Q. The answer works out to 1.7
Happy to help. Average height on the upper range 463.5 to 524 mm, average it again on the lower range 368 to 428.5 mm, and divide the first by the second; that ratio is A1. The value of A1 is 1.47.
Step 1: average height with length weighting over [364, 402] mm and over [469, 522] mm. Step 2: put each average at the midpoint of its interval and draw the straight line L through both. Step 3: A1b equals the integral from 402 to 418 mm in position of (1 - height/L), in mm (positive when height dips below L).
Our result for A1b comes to -1.38 mm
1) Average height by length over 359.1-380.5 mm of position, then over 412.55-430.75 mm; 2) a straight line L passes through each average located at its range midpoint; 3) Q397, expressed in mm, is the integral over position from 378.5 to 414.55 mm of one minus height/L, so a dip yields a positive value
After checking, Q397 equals 4.2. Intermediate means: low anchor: 135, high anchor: 137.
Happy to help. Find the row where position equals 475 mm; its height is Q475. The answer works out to 180.5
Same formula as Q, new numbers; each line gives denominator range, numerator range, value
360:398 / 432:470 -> 1.35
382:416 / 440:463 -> 1.22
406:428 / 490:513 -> 1.35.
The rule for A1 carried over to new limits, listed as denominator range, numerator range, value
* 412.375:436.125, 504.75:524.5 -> 1.35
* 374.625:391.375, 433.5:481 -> 1.87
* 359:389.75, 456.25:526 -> 1.53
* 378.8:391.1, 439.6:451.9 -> 1.91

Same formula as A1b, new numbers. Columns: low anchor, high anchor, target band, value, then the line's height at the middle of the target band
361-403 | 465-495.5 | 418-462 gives 1.7 mm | 157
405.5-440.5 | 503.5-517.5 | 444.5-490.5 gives 1.4 mm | 174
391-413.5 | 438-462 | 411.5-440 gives 0.9 mm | 148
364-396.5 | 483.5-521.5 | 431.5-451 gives -0.5 mm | 149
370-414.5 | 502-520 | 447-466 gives 0.9 mm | 162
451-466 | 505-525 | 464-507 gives -3.1 mm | 171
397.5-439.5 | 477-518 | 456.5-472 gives 1.0 mm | 173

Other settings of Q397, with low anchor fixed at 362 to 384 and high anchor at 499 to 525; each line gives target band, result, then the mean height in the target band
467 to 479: -0.59 mm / 179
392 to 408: -1.48 mm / 148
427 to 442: -0.29 mm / 155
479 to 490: -0.78 mm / 188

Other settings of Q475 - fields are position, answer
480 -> 190.6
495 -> 180.7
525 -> 165.1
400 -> 165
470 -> 174.2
